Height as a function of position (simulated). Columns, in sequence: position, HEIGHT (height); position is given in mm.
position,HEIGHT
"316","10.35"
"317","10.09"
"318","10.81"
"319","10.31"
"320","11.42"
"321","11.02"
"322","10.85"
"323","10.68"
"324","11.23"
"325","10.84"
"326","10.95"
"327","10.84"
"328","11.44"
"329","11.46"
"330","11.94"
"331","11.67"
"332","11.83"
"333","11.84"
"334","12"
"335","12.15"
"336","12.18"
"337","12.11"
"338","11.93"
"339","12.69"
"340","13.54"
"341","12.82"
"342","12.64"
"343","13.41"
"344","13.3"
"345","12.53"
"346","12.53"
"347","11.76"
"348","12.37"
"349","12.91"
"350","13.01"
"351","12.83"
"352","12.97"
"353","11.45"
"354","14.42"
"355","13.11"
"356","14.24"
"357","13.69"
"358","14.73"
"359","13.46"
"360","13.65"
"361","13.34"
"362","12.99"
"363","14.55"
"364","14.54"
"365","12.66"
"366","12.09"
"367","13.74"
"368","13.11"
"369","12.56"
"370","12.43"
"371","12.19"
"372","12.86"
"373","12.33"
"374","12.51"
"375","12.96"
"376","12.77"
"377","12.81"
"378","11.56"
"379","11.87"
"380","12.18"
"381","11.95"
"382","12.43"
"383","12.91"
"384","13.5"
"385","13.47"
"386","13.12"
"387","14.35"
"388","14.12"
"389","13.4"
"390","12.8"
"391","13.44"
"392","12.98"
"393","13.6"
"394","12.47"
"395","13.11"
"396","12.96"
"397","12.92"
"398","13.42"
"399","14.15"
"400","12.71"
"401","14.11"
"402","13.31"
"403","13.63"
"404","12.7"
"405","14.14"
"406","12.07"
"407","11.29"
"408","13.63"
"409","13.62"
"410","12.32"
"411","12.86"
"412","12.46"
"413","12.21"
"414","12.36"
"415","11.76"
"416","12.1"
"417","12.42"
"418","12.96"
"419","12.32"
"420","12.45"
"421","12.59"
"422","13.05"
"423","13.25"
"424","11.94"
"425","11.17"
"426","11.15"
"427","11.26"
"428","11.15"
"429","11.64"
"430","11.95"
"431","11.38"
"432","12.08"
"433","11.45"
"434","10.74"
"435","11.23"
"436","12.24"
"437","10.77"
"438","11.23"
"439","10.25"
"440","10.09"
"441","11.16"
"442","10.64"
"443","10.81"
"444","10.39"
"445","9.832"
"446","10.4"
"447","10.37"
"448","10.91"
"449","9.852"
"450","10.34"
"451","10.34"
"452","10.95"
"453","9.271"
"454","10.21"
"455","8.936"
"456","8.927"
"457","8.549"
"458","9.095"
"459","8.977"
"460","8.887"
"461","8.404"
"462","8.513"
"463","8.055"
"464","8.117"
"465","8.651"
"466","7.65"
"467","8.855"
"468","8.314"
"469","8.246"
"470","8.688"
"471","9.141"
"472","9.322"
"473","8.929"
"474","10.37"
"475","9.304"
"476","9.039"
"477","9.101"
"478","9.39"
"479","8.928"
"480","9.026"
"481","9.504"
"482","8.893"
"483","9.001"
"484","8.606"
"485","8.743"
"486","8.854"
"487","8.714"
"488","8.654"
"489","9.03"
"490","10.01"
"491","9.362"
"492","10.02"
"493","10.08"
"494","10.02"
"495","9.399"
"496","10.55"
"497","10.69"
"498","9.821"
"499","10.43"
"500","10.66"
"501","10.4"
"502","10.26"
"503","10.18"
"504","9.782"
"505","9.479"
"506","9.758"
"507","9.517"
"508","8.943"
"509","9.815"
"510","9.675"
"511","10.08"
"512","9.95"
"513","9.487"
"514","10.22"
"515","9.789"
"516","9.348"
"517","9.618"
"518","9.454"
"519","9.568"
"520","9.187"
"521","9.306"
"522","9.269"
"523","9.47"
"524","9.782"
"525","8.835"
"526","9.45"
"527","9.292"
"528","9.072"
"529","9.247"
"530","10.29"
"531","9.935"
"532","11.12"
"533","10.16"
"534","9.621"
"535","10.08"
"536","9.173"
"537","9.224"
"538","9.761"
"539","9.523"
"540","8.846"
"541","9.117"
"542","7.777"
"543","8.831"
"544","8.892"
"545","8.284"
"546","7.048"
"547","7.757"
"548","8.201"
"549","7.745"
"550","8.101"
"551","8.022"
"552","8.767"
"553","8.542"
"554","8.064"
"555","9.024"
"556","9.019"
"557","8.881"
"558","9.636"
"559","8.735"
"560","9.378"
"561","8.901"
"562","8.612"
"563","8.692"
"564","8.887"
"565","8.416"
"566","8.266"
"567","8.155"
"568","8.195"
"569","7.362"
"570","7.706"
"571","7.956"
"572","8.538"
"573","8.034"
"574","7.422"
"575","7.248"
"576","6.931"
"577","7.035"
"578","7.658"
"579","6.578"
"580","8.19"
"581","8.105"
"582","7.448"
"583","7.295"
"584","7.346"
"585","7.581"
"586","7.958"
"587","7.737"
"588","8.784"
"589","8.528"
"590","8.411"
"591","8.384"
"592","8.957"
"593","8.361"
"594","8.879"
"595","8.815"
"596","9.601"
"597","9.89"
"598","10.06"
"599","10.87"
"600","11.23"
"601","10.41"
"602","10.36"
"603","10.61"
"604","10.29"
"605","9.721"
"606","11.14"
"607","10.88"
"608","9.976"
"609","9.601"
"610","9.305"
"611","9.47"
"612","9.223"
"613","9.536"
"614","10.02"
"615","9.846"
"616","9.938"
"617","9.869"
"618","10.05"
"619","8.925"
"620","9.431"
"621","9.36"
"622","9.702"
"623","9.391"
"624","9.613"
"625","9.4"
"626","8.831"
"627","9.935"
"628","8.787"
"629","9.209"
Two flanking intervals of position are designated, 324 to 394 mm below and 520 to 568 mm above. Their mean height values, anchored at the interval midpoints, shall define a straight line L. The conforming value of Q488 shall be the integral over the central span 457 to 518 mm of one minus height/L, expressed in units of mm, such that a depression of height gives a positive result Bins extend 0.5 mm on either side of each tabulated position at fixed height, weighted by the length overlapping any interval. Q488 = 4.5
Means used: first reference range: 12.7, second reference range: 8.96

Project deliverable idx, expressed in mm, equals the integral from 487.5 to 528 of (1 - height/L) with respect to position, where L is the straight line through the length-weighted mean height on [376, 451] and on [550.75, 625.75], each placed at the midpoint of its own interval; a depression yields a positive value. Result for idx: 2.7 mm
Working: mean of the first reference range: 12.2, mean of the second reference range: 8.9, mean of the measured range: 9.71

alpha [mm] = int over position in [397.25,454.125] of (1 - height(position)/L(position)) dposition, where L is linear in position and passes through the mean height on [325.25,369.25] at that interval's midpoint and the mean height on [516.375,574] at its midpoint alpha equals -2.9 mm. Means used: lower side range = 12.7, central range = 11.8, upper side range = 8.88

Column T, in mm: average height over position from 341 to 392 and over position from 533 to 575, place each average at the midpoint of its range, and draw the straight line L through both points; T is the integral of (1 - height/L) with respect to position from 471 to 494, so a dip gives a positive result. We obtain 2.3 mm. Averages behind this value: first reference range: 13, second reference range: 8.57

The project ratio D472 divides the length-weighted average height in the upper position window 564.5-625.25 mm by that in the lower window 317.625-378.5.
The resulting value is 0.72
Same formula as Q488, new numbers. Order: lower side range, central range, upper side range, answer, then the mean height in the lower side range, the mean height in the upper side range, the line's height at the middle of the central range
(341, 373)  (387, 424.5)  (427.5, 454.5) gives -3.7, 13.1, 10.8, 11.8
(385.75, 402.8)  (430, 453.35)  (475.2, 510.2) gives 1.6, 13.4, 9.55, 11.5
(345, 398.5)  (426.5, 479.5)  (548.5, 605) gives 6.6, 13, 8.56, 11.2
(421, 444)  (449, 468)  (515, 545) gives 3.2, 11.4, 9.41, 10.9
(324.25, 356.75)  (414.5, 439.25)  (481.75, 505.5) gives -2.2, 12.4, 9.66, 10.8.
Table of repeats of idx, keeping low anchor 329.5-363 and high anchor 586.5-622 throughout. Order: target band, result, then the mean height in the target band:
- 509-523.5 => 1.5 mm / 9.61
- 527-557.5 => 4.2 mm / 8.94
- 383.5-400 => -1.5 mm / 13.3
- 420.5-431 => -0.1 mm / 11.9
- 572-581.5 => 2.3 mm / 7.52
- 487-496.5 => 1.2 mm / 9.63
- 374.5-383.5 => 0.0 mm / 12.4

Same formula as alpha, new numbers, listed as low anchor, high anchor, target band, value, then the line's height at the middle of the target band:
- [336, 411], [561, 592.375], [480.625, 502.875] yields 0.94 mm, 10.1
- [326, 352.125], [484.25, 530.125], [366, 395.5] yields -3.13 mm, 11.6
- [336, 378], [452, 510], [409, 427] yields -1.89 mm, 11.2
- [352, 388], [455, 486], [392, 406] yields -1.69 mm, 11.8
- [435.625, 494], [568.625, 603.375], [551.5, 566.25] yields -0.19 mm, 8.69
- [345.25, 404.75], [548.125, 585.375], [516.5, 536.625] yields -0.97 mm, 9.16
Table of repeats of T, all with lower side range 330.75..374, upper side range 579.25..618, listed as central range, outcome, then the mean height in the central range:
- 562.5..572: 1.49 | 8.2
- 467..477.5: 1.96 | 9.04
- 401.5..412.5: -0.77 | 12.9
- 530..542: 0.66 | 9.63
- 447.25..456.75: 1.22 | 9.94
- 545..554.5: 1.85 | 8.04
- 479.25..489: 1.82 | 8.9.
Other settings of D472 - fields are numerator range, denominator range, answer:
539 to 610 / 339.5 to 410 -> 0.66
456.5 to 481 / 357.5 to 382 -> 0.68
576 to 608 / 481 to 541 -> 0.93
